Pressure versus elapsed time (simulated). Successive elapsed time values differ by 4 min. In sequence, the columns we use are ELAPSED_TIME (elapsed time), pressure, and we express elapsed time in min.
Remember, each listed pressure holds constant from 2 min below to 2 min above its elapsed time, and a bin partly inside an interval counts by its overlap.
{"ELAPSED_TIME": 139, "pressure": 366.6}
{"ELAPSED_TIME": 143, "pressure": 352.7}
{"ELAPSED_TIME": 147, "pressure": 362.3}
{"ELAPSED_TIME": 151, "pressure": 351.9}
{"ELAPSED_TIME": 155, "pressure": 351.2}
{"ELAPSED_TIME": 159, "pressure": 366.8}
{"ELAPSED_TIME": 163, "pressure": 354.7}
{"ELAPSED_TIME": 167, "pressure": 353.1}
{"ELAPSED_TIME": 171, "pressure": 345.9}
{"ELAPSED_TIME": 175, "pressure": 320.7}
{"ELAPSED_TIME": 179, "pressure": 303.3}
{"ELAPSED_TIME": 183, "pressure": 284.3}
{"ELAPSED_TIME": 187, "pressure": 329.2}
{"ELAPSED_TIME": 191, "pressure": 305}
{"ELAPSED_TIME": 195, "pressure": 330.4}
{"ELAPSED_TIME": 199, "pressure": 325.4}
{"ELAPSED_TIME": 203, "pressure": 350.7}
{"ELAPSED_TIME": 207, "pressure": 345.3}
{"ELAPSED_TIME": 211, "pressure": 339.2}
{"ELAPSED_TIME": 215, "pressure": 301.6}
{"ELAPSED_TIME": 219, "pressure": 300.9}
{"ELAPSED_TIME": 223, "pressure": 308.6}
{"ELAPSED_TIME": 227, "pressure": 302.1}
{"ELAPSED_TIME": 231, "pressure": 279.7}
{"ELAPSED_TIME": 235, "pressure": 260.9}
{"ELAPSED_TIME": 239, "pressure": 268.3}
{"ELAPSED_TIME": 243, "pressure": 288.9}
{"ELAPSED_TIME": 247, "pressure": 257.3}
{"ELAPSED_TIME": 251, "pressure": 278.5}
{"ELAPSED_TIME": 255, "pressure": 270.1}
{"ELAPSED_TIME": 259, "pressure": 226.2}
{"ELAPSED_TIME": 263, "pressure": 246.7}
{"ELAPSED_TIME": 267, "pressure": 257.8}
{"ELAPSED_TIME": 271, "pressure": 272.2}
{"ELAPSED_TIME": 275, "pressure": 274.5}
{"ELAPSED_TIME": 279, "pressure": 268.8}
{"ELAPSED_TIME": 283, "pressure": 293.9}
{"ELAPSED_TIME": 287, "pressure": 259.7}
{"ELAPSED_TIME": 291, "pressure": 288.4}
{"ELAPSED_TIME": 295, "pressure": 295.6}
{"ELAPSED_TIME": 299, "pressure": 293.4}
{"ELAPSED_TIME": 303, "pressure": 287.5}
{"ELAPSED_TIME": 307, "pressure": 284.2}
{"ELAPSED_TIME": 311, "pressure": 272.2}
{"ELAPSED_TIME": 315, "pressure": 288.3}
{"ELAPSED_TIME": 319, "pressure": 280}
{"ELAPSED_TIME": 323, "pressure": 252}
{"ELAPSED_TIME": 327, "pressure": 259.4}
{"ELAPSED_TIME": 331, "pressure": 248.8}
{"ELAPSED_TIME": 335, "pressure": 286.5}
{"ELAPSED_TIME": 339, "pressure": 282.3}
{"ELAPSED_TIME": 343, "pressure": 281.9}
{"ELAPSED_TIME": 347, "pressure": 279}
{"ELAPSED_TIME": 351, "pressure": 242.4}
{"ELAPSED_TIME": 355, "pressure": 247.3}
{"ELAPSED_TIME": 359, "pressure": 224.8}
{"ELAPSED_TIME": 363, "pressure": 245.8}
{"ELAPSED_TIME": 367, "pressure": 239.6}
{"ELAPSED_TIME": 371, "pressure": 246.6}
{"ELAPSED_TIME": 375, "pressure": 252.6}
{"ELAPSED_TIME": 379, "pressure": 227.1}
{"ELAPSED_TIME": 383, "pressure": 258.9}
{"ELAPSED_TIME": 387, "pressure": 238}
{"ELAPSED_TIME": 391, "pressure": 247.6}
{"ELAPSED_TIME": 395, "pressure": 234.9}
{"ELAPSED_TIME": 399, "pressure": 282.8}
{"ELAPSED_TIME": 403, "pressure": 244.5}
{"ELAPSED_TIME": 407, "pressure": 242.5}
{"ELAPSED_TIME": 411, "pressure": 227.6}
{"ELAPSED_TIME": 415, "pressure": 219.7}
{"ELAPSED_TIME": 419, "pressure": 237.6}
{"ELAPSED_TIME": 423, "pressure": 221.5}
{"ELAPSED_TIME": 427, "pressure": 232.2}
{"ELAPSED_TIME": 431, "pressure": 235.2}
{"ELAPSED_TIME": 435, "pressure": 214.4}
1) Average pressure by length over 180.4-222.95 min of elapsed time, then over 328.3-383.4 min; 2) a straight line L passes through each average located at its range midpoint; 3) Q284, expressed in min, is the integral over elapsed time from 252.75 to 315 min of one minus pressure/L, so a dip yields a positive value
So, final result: 2.5 min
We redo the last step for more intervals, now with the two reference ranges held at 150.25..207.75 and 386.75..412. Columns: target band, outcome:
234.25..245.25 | 1.3 min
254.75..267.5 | 2.3 min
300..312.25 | 0.0 min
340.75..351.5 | -0.2 min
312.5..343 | 0.4 min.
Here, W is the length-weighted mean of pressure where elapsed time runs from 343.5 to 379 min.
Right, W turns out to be 248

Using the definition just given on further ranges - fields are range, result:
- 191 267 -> 293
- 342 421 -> 246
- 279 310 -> 285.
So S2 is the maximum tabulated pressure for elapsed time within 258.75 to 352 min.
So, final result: 295.6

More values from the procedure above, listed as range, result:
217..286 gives 308.6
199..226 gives 350.7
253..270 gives 270.1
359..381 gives 252.6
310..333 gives 288.3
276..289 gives 293.9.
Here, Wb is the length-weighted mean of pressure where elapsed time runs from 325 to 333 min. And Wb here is 254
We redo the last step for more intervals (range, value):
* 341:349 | 280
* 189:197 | 318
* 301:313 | 281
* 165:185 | 321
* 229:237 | 270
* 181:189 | 307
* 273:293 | 277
